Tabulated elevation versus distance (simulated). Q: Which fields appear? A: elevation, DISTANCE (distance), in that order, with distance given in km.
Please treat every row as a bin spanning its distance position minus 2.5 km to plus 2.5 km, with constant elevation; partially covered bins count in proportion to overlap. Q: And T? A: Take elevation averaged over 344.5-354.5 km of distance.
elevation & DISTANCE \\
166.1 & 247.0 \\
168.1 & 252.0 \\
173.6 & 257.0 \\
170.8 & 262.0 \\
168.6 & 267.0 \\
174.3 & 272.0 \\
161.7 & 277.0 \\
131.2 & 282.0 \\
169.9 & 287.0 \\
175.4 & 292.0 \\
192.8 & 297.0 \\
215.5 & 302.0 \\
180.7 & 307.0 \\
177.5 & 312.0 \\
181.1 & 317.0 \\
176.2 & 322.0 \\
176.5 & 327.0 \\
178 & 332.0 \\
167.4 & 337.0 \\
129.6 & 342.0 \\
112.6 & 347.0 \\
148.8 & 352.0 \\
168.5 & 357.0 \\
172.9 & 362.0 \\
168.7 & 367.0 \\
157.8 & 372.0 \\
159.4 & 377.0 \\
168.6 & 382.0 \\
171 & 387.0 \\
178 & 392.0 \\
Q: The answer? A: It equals 131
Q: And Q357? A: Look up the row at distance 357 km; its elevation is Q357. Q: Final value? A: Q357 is 168.5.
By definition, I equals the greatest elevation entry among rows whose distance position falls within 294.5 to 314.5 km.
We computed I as 215.5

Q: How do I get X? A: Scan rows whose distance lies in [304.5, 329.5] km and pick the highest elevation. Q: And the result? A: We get 181.1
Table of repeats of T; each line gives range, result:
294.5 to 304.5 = 204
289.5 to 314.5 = 188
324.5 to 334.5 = 177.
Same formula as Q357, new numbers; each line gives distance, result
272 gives 174.3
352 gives 148.8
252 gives 168.1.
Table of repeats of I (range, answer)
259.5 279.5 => 174.3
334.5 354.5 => 167.4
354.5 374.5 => 172.9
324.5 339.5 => 178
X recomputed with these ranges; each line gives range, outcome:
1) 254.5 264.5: 173.6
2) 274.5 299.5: 192.8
